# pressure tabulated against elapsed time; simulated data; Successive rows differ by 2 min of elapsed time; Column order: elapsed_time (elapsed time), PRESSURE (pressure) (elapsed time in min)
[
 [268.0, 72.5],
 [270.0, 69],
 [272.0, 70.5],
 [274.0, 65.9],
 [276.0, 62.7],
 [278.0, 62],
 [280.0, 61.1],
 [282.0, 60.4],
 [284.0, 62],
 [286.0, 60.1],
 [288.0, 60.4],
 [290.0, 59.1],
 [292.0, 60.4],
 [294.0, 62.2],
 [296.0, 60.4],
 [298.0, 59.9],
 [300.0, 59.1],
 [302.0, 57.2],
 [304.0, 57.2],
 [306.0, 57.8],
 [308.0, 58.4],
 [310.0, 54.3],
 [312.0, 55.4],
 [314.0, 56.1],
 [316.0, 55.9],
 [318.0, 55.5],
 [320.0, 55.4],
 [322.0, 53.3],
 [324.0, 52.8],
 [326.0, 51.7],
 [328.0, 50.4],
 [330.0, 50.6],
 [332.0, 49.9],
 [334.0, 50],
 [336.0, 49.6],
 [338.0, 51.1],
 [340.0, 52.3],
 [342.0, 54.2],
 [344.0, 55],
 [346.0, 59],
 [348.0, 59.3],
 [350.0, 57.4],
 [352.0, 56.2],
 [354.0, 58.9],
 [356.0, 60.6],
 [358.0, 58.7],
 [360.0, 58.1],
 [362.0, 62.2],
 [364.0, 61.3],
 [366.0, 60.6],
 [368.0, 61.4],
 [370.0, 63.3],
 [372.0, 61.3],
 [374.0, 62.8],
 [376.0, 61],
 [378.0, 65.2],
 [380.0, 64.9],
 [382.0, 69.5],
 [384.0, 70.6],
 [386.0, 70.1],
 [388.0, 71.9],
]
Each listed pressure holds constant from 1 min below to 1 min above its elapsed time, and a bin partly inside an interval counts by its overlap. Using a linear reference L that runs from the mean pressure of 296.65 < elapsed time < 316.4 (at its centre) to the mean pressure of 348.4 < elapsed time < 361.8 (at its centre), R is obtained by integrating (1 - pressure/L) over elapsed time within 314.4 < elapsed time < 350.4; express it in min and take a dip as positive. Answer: 2.77 min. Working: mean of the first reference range 57.2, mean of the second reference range 58.6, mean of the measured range 53.5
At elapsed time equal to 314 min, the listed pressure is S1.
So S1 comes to 56.1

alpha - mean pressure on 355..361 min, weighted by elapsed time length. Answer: 59.1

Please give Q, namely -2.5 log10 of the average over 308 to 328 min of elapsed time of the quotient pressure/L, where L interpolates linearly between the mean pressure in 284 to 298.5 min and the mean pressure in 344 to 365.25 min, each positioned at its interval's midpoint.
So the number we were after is 0.10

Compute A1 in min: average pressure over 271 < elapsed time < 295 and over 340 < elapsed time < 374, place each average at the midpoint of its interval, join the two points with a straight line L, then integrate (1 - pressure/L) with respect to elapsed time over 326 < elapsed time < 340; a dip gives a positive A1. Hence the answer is 2.2 min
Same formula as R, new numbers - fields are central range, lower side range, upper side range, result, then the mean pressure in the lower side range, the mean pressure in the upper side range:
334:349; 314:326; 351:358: 0.79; 54.5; 58.6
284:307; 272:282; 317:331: -0.12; 63.4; 52.8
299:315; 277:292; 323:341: -0.25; 60.7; 50.9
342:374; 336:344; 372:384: -0.65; 52.5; 64.9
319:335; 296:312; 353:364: 1.87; 57.7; 59.8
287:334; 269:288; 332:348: 1.72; 63.6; 53.2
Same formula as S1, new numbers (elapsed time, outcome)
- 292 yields 60.4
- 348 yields 59.3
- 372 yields 61.3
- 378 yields 65.2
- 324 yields 52.8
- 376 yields 61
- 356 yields 60.6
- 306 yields 57.8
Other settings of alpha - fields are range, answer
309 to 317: 55.4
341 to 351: 57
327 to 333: 50.3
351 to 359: 58.6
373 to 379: 63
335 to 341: 51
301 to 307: 57.4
